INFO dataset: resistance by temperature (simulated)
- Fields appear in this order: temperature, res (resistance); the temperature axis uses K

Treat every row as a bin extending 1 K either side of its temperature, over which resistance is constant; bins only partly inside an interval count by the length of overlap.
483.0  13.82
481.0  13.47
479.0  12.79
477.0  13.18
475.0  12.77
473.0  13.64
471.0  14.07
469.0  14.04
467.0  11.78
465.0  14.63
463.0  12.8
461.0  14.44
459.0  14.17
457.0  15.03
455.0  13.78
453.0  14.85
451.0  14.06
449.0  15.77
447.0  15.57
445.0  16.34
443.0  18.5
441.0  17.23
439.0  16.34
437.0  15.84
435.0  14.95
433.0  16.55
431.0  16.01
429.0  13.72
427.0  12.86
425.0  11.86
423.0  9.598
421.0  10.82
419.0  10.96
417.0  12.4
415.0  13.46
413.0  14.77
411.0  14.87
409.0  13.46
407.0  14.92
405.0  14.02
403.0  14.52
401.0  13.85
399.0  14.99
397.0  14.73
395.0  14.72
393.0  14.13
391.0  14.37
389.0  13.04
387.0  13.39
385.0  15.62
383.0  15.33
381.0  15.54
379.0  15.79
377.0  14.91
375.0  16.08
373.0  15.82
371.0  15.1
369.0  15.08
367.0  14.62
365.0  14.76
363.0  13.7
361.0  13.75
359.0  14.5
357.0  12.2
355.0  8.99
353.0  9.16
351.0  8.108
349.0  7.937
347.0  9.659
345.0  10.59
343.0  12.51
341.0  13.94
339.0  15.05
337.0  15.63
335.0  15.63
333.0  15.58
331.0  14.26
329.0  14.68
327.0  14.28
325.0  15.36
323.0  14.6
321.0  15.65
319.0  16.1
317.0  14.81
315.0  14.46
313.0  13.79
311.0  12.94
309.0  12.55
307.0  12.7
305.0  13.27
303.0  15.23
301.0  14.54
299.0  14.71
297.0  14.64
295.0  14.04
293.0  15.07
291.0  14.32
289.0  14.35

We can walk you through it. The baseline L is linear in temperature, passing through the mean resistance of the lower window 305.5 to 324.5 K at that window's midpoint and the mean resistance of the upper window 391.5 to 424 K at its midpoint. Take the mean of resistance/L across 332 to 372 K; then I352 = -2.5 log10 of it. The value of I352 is 0.09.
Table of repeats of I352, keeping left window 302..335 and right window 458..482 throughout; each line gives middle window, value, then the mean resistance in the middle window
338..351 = 0.25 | 11.3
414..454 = -0.05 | 14.4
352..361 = 0.23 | 11.5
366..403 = -0.06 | 14.8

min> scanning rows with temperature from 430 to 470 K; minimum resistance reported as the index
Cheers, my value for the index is 11.78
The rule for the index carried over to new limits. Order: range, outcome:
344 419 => 7.937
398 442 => 9.598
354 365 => 8.99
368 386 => 14.91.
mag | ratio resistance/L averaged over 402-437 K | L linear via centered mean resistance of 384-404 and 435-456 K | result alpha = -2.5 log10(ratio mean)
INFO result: 0.11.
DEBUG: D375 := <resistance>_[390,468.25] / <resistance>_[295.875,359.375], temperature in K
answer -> 1.1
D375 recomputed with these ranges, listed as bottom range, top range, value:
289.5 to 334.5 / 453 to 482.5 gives 0.95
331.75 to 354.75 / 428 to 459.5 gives 1.29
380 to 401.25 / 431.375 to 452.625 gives 1.11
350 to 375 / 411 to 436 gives 1.01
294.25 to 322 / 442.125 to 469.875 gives 1.03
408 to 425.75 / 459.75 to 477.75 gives 1.08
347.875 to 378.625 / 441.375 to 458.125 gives 1.19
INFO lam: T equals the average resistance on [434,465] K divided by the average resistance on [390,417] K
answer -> 1.07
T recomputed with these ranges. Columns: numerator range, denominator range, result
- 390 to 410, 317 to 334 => 0.95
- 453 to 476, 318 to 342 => 0.92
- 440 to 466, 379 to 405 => 1.04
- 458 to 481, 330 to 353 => 1.08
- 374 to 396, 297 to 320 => 1.05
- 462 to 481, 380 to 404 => 0.92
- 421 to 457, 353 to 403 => 1.04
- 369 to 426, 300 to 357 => 1.06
